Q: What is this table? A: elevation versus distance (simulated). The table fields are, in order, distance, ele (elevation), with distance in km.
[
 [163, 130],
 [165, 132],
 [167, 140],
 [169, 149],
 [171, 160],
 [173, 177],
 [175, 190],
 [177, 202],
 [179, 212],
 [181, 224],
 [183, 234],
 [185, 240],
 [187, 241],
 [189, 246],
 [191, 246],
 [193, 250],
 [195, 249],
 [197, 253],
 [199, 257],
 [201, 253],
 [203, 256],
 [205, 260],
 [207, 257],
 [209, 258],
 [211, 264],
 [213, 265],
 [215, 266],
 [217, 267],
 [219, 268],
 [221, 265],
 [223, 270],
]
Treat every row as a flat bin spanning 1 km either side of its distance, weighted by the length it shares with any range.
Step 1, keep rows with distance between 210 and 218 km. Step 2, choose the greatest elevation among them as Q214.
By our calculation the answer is 267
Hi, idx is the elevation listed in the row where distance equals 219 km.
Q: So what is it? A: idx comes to 268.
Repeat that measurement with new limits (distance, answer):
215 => 266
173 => 177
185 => 240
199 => 257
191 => 246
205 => 260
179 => 212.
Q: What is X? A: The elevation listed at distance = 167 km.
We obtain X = 140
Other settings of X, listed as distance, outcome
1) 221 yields 265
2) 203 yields 256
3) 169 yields 149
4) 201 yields 253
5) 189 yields 246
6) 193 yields 250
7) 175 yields 190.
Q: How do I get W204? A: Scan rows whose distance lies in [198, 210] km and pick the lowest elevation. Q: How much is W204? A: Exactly 253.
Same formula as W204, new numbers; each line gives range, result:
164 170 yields 132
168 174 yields 149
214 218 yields 266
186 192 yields 241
